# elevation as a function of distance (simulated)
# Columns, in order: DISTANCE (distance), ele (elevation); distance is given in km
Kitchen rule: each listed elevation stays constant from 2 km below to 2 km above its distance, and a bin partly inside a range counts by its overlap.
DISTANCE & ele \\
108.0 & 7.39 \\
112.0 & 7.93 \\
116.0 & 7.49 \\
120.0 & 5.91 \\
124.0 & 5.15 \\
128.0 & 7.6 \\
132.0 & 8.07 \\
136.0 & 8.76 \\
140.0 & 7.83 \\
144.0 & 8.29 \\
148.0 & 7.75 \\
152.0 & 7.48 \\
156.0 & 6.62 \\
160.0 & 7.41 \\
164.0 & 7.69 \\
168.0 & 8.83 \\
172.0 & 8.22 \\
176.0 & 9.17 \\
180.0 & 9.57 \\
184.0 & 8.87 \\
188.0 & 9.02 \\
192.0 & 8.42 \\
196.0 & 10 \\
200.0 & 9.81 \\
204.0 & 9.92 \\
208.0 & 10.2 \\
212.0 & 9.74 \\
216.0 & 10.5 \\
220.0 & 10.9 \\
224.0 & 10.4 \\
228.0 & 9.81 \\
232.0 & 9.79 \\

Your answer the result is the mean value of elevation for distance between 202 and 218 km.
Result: 10.1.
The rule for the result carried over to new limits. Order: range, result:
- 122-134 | 6.94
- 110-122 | 7.11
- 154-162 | 7.02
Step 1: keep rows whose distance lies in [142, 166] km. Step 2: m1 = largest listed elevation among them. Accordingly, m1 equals 8.29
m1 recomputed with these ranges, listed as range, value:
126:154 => 8.76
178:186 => 9.57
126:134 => 8.07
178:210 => 10.2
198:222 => 10.9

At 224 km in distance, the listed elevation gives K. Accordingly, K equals 10.4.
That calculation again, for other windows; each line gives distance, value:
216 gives 10.5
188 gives 9.02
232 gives 9.79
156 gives 6.62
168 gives 8.83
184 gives 8.87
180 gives 9.57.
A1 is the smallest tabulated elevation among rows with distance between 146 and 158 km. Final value 6.62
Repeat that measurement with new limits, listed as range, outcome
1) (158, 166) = 7.41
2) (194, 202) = 9.81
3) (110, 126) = 5.15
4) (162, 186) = 7.69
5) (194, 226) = 9.74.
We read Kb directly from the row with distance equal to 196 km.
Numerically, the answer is 10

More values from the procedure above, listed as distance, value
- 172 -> 8.22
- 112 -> 7.93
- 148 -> 7.75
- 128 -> 7.6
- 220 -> 10.9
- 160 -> 7.41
